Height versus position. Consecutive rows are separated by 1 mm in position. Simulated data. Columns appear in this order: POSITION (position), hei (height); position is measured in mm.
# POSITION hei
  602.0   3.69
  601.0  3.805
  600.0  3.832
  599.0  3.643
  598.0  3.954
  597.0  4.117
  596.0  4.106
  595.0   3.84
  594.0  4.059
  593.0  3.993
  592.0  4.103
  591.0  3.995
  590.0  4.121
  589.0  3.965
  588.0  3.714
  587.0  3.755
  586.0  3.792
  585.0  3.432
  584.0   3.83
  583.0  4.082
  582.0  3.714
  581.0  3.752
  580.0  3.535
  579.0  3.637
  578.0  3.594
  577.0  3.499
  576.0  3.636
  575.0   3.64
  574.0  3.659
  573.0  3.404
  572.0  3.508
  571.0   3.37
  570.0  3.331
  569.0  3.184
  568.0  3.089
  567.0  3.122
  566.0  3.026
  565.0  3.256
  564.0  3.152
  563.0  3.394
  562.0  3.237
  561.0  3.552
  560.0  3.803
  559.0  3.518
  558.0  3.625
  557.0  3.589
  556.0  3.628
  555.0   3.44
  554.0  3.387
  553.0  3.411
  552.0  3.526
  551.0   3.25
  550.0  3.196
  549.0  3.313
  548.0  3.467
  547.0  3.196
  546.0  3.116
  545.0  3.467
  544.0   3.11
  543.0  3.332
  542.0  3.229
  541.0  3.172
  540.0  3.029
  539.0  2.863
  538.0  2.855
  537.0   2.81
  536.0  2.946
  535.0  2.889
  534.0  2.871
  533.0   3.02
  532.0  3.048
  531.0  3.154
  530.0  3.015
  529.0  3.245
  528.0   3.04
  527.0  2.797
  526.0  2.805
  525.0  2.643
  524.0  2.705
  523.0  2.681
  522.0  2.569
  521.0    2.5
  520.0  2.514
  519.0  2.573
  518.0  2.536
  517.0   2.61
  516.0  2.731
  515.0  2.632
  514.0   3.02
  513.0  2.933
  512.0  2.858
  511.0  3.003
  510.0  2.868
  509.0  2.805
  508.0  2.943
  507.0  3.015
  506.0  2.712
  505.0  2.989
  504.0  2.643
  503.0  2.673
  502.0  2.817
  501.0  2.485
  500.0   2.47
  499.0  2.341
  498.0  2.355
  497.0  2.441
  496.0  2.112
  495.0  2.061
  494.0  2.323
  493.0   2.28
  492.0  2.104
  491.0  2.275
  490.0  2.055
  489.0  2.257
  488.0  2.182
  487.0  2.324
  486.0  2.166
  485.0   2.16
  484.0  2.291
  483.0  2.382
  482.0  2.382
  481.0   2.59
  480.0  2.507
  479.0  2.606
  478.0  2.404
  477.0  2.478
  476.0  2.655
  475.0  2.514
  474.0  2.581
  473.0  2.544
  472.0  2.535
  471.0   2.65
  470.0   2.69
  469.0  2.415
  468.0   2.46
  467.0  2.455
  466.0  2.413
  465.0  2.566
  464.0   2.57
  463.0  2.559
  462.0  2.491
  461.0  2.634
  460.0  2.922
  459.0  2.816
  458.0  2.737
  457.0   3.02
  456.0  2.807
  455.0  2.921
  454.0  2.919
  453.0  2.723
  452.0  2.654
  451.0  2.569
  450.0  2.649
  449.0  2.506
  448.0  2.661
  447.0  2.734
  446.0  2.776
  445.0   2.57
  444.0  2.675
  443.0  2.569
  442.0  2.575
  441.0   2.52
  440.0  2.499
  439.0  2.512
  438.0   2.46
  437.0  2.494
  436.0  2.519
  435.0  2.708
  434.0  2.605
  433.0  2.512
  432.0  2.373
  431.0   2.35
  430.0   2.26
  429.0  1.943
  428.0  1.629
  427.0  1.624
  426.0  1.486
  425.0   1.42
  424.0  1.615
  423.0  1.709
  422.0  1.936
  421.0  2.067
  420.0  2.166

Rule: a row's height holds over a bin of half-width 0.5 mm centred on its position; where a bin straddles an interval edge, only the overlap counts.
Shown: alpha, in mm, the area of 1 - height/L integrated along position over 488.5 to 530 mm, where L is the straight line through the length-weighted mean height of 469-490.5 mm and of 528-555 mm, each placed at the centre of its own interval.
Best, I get 2.3 mm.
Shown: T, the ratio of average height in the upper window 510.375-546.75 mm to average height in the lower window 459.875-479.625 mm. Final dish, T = 1.1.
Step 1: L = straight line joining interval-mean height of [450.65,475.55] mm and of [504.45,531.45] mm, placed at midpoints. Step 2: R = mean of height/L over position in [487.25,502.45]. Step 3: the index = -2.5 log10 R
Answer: 0.19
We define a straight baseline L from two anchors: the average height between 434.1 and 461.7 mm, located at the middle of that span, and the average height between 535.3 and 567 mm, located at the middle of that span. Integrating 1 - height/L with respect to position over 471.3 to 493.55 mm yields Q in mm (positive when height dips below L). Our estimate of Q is 3.82 mm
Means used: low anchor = 2.67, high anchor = 3.28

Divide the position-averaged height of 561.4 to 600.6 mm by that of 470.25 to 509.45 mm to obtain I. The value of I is 1.5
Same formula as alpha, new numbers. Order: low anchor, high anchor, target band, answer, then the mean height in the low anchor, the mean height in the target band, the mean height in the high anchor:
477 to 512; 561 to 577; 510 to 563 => -1.70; 2.48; 3.07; 3.35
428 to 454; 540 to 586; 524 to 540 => 1.36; 2.53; 2.93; 3.43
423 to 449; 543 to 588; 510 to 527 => 1.84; 2.32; 2.71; 3.46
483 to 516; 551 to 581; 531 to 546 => 0.05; 2.52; 3.05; 3.44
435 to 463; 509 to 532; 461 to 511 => 4.48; 2.66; 2.49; 2.8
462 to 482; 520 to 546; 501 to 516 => -0.29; 2.53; 2.83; 2.95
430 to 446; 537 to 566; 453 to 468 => -0.07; 2.53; 2.69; 3.31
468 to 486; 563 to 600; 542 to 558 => -0.31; 2.48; 3.37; 3.65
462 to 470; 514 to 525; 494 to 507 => 0.31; 2.5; 2.52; 2.63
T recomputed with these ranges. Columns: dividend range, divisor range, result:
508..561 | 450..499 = 1.22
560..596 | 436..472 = 1.37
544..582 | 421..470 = 1.40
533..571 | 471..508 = 1.33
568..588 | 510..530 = 1.30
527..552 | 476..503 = 1.32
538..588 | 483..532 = 1.32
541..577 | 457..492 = 1.36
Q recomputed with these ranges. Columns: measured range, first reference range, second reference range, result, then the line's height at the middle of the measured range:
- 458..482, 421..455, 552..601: 0.75 mm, 2.65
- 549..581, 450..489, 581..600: 1.62 mm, 3.61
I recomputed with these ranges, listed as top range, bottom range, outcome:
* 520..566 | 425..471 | 1.25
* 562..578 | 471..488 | 1.37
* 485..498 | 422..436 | 1.09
